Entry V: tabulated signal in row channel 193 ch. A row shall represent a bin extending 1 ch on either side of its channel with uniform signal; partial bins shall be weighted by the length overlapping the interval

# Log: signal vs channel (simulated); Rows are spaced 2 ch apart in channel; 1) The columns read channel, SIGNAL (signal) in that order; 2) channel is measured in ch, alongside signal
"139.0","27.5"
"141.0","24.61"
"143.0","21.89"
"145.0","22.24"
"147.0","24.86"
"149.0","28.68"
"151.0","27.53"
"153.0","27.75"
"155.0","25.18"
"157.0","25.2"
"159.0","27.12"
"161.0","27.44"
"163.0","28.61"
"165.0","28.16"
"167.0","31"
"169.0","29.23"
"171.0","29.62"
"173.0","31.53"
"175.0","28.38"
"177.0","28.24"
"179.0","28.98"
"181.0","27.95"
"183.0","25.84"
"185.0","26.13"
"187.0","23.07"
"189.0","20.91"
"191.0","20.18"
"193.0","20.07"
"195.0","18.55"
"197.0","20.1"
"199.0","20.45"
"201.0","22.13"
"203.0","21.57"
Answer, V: 20.07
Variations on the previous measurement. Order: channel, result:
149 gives 28.68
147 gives 24.86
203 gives 21.57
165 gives 28.16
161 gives 27.44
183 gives 25.84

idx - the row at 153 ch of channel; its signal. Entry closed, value 27.75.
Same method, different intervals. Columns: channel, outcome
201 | 22.13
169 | 29.23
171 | 29.62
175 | 28.38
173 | 31.53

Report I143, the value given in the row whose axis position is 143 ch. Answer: 21.89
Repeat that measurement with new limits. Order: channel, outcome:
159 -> 27.12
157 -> 25.2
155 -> 25.18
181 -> 27.95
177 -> 28.24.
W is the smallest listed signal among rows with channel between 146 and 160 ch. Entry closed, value 24.86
